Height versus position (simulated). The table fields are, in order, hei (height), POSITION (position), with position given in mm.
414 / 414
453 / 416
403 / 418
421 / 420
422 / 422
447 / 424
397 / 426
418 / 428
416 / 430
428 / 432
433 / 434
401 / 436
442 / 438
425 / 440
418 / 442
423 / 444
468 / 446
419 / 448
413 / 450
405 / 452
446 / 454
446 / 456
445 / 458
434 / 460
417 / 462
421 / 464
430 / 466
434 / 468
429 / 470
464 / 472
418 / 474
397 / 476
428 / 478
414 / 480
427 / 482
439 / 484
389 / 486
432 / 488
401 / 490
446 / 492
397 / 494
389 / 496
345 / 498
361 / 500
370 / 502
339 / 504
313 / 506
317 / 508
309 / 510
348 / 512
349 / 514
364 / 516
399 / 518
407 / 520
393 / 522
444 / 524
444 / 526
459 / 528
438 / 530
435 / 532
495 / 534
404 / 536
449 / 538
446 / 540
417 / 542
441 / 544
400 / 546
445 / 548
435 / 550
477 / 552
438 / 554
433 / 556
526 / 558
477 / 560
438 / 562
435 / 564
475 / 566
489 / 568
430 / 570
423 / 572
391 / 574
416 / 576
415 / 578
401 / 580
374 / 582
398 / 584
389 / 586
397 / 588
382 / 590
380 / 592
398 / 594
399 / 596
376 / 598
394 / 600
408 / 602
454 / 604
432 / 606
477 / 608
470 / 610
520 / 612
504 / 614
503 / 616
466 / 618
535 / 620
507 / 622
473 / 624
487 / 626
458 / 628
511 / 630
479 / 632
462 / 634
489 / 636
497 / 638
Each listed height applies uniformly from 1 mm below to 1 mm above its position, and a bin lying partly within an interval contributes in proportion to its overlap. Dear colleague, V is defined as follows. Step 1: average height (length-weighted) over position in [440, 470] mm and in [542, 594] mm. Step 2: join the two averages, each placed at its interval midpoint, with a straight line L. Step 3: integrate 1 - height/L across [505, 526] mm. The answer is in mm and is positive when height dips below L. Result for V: 3.0 mm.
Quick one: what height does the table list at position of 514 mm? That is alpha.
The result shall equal 349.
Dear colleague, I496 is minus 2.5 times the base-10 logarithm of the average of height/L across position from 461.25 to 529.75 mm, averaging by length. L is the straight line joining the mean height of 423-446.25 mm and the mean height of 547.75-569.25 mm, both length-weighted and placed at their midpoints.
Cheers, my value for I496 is 0.11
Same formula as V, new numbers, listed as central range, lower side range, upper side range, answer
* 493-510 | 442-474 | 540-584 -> 3.2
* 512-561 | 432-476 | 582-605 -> -2.7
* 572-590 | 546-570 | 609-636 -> 2.7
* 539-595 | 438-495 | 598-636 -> 3.6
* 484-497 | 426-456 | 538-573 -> 0.7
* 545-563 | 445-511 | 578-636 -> -1.0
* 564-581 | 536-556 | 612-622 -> 1.2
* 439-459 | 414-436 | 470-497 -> -0.5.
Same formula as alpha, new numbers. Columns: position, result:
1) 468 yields 434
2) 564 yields 435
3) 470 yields 429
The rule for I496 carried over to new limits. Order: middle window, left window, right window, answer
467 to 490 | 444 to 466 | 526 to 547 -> 0.02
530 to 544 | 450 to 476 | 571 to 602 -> -0.08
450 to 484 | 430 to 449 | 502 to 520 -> -0.08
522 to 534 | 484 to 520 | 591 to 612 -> -0.15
